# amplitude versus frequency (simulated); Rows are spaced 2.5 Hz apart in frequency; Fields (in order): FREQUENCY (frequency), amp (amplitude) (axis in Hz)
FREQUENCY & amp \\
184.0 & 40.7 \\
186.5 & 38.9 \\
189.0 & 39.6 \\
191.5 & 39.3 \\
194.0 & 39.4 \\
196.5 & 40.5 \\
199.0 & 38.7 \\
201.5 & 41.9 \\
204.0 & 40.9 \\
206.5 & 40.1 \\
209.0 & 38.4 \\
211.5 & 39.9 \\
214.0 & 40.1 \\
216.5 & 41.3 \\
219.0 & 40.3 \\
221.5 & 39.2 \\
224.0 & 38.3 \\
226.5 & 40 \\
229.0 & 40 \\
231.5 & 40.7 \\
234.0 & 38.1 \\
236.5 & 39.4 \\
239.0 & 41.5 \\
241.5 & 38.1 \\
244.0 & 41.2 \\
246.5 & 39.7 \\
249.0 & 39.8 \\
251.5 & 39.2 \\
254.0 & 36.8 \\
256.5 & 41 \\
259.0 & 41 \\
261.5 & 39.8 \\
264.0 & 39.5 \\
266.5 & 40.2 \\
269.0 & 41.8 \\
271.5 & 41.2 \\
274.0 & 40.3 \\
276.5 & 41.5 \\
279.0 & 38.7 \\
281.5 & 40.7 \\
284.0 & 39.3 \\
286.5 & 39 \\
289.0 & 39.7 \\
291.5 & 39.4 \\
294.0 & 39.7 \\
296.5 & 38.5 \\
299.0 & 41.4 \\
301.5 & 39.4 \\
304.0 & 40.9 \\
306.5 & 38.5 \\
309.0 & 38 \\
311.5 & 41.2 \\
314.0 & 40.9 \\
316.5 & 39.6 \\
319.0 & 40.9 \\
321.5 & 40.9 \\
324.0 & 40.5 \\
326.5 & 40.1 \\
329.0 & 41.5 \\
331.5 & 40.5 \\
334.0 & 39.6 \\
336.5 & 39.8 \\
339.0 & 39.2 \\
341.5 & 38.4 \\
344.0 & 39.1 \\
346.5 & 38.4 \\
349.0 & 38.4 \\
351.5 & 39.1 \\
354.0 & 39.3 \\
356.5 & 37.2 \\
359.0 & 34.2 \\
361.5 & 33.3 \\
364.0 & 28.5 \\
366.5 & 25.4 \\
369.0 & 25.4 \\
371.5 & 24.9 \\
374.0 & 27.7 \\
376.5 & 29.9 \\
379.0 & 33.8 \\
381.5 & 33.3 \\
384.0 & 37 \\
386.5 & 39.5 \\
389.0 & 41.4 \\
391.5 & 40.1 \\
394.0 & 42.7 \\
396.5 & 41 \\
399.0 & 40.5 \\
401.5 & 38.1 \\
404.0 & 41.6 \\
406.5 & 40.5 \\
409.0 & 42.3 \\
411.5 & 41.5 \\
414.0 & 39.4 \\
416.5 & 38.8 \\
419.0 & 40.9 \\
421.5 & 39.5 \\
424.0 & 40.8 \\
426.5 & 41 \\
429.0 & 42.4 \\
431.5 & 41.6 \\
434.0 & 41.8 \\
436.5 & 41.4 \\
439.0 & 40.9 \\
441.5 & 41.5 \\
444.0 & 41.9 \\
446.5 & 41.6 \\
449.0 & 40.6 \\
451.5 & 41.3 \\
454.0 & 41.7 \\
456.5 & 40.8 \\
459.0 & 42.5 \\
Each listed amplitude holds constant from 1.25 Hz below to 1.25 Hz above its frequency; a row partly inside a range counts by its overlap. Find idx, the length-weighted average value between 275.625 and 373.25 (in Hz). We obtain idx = 37.9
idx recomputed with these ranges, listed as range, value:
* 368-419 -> 37.1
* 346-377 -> 32.4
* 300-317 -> 39.8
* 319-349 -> 39.8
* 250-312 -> 39.9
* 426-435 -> 41.8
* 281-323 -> 39.9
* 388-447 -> 41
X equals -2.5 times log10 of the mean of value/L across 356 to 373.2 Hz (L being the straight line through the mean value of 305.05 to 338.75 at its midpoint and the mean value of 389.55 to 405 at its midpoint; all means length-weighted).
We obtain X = 0.34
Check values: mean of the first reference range 40.1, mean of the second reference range 40.7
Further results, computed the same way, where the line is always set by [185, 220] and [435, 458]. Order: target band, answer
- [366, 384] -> 0.36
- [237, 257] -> 0.02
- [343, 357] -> 0.06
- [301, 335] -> 0.01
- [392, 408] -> 0.01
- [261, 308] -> 0.01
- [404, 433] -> 0.01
